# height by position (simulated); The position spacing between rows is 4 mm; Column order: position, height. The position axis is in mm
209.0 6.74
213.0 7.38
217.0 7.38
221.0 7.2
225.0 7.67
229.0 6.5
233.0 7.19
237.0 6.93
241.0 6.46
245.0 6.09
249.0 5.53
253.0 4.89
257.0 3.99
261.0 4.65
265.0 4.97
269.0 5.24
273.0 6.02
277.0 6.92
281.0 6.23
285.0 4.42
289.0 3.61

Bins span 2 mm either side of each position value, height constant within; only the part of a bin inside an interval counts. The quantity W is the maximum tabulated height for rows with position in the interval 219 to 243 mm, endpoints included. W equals 7.67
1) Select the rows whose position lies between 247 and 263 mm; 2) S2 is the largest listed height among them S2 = 5.53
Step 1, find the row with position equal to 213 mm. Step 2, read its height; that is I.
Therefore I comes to 7.38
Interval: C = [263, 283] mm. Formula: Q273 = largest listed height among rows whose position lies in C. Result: 6.92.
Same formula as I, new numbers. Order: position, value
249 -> 5.53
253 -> 4.89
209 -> 6.74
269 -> 5.24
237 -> 6.93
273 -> 6.02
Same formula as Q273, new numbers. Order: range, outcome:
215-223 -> 7.38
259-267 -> 4.97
